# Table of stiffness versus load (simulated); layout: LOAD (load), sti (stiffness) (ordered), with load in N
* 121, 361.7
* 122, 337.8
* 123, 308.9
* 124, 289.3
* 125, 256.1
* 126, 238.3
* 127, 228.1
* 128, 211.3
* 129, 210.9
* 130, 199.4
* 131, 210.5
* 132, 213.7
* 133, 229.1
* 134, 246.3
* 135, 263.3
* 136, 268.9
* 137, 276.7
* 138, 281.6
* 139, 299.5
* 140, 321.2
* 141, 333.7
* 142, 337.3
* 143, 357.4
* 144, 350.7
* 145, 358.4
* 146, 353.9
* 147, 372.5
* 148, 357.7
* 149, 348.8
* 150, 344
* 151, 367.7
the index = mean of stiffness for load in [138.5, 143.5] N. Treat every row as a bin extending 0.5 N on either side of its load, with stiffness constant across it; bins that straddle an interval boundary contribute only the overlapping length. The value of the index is 330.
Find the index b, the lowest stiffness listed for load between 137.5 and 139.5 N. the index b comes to 281.6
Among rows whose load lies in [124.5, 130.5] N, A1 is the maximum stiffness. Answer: 256.1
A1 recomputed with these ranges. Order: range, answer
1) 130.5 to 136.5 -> 268.9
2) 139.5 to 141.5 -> 333.7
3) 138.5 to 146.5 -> 358.4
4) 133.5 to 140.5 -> 321.2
